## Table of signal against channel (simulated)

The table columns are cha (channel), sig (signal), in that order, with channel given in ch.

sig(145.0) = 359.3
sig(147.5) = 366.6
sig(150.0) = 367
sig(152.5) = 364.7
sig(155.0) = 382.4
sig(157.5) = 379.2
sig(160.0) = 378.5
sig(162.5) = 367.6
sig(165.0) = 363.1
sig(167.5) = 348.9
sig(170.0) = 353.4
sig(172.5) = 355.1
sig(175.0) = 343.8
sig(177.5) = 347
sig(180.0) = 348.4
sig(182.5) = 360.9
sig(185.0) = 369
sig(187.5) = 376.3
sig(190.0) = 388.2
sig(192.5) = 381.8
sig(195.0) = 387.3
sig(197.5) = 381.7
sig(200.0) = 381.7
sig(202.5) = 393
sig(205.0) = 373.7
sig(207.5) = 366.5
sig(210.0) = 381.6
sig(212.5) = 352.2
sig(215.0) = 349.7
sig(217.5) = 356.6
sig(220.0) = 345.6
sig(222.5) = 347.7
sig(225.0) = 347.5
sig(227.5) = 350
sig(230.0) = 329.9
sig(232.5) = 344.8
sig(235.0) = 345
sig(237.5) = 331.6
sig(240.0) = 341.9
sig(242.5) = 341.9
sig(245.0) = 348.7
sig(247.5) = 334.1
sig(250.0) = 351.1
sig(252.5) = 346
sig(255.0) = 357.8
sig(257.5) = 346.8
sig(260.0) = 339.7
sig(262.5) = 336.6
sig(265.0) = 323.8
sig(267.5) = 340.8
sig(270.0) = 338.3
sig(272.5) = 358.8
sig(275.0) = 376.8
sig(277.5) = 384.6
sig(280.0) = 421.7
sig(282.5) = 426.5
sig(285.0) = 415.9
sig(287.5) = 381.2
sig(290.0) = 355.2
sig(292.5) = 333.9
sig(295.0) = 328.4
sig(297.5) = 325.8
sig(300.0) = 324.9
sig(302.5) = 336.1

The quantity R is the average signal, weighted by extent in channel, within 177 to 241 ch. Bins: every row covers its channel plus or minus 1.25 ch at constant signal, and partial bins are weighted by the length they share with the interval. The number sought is 361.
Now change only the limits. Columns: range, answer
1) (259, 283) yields 363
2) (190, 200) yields 384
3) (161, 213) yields 368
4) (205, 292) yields 356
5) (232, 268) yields 342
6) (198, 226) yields 364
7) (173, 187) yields 355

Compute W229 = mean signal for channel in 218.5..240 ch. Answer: 343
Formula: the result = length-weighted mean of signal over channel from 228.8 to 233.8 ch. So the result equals 338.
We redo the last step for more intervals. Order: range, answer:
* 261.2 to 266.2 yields 330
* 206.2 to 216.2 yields 363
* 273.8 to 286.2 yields 405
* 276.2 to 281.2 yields 403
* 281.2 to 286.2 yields 421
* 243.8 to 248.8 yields 341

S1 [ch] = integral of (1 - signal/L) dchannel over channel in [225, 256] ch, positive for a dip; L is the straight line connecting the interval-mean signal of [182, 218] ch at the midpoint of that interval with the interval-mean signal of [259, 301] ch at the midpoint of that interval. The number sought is 2.0 ch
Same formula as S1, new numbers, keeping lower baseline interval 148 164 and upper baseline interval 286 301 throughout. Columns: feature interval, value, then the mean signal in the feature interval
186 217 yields -1.1 ch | 376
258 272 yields 0.5 ch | 338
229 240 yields 0.5 ch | 338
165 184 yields 0.9 ch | 352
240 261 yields 0.4 ch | 346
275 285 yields -1.8 ch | 407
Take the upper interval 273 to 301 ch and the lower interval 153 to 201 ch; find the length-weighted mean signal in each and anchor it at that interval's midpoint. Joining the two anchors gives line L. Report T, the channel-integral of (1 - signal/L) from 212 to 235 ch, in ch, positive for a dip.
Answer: 1.39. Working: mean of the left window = 368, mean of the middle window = 347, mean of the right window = 371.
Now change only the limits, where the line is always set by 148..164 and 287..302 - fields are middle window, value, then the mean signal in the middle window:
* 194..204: -0.6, 386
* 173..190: 0.3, 360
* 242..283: -1.1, 356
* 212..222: 0.2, 351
